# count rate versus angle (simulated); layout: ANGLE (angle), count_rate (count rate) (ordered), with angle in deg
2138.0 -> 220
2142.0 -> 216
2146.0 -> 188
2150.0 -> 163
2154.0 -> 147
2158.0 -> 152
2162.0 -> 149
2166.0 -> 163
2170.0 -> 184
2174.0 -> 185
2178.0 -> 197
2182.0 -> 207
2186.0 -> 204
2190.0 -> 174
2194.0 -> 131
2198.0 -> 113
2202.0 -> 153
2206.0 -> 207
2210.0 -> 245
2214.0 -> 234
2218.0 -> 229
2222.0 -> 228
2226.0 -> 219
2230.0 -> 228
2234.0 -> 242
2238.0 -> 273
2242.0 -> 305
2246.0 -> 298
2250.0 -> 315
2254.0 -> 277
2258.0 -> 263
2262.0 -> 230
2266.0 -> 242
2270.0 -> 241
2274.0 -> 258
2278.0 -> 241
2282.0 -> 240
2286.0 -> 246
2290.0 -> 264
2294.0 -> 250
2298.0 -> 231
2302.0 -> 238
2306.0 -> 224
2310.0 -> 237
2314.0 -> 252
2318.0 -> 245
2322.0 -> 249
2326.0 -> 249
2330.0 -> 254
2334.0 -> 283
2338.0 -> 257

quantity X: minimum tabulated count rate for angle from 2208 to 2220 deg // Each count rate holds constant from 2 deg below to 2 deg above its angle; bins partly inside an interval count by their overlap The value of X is 229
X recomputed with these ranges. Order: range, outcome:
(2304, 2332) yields 224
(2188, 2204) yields 113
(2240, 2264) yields 230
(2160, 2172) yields 149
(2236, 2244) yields 273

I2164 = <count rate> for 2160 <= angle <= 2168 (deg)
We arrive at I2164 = 156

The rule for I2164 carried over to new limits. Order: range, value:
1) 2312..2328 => 249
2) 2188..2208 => 156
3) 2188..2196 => 152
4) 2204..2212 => 226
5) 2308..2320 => 245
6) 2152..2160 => 150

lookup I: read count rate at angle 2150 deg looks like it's 163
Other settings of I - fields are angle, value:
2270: 241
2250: 315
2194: 131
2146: 188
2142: 216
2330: 254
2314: 252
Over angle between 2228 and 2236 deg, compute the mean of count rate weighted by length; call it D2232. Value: 235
